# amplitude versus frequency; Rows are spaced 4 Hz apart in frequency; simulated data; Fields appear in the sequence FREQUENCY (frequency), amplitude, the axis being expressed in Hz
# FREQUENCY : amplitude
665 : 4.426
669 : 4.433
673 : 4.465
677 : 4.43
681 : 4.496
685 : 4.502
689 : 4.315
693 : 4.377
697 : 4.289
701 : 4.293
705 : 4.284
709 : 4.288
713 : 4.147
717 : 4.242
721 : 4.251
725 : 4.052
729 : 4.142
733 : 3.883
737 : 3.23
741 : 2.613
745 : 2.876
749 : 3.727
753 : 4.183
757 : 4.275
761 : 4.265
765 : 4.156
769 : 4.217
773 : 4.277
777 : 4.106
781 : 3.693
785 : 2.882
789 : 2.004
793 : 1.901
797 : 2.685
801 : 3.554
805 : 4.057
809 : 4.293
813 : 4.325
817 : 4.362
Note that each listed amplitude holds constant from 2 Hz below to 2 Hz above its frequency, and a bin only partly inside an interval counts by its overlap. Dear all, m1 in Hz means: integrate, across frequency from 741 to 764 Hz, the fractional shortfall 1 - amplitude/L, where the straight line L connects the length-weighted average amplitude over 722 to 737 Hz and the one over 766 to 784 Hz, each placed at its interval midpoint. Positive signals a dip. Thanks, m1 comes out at 1.2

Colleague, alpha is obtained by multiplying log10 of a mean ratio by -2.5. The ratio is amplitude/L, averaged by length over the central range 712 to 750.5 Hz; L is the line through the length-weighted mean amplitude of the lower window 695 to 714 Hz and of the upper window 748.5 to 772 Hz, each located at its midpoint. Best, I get 0.14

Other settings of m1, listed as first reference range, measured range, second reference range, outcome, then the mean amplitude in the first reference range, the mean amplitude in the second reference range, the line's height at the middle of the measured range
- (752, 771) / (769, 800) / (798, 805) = 5.7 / 4.22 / 3.57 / 3.85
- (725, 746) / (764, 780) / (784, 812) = -4.5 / 3.44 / 3.11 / 3.24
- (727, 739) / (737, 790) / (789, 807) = -4.6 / 3.75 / 2.93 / 3.37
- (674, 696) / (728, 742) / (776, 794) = 0.7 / 4.42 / 2.91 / 3.66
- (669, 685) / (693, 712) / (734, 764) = -0.6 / 4.46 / 3.62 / 4.17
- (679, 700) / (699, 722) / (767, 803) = -0.6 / 4.39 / 3.26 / 4.14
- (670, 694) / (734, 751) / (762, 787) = 3.9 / 4.43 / 3.9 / 4.09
